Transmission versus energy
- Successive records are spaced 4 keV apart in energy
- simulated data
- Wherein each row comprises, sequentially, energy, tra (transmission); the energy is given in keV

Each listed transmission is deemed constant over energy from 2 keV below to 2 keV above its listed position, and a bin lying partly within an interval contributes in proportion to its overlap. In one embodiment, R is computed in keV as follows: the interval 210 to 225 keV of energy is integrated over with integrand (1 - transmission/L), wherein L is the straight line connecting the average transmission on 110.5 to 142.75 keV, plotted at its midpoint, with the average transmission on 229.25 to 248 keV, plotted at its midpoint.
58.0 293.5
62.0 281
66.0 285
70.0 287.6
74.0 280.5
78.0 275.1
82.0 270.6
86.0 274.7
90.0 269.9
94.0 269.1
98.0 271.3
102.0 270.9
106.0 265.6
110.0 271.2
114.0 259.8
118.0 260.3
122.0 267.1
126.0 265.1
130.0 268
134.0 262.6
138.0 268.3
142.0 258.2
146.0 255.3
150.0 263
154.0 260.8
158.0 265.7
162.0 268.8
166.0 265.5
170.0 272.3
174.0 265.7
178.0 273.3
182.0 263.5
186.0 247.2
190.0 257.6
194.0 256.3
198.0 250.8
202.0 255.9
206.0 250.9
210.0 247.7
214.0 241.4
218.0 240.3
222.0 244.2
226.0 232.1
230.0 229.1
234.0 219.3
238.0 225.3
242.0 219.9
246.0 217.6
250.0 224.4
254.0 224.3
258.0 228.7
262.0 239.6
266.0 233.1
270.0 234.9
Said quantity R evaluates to -0.80 keV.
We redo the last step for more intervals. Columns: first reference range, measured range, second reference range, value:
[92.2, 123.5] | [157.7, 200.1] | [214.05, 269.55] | -2.59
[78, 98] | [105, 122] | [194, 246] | 0.03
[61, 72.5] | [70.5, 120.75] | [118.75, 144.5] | 0.97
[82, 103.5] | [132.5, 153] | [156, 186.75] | 0.49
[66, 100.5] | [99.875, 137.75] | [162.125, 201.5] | 0.64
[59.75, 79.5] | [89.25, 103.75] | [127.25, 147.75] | 0.22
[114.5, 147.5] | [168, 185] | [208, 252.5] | -1.31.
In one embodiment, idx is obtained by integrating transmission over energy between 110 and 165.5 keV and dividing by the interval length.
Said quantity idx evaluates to 264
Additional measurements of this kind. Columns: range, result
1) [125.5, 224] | 259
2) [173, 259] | 241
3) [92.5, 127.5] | 267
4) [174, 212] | 256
